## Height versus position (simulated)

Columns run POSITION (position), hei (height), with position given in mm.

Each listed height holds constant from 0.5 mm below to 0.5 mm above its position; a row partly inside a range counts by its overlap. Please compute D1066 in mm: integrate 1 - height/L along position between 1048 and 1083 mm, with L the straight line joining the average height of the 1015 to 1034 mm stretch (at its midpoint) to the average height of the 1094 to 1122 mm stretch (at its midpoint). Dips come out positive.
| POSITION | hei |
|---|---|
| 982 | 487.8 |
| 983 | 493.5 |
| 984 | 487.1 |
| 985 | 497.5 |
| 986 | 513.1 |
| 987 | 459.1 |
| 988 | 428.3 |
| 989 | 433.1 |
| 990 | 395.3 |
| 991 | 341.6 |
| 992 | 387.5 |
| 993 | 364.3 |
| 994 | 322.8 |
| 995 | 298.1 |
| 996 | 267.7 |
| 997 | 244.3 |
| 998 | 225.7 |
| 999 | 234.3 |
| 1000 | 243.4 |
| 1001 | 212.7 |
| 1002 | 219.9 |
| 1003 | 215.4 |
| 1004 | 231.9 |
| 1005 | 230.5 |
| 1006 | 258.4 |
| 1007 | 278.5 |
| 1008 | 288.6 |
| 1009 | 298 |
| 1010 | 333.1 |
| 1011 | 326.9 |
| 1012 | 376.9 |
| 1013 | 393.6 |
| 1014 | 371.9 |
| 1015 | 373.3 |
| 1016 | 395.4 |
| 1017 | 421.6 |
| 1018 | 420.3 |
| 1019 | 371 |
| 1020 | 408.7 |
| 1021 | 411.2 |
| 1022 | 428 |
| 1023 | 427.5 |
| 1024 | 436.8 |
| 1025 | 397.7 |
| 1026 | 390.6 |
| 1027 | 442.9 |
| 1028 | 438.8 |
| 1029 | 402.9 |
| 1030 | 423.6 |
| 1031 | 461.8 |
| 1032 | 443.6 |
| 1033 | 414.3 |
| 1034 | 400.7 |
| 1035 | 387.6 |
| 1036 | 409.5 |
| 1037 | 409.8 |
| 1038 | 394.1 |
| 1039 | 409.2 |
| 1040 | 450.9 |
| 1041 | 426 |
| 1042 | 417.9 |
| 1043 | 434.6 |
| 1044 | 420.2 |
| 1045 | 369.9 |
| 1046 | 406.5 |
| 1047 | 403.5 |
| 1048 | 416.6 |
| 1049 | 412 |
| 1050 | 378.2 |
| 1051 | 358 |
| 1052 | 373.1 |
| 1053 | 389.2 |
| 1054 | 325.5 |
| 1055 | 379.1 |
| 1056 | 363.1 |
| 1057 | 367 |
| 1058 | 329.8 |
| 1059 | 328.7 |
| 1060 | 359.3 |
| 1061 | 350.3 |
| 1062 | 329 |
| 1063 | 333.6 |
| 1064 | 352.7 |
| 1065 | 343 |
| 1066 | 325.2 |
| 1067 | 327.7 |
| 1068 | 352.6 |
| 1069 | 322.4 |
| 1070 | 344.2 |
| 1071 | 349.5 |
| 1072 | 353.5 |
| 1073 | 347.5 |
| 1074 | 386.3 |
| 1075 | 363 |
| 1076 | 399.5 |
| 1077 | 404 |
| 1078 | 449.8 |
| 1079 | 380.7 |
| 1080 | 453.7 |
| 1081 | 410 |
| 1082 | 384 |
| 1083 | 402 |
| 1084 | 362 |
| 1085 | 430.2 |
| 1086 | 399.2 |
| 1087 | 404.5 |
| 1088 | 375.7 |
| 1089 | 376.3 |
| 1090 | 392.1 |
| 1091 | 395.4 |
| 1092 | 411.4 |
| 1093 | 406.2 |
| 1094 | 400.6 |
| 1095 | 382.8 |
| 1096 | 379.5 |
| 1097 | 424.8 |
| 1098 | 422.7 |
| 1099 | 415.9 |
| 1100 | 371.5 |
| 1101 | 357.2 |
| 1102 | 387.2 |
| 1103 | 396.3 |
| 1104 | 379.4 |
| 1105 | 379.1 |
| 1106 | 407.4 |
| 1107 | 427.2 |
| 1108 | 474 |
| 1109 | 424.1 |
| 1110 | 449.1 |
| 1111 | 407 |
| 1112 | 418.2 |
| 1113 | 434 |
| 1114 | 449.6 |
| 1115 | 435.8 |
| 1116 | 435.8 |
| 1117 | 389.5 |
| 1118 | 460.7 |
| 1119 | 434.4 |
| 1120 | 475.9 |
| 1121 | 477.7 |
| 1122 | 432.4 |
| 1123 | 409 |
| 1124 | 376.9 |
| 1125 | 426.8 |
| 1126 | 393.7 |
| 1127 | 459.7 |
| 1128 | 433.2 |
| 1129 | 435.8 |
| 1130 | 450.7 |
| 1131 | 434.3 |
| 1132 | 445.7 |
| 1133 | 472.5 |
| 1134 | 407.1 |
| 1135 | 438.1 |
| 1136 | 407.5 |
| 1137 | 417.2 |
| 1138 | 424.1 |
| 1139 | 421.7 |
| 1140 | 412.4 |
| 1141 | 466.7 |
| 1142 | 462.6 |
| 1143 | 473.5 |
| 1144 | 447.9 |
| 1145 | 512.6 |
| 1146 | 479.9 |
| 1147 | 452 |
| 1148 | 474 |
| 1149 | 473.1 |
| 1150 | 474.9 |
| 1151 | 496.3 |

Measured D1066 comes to 4.3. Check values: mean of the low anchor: 417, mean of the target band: 367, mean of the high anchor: 418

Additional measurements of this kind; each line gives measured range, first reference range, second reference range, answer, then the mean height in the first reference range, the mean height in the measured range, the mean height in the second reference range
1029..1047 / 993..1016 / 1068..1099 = -4.6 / 288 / 416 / 390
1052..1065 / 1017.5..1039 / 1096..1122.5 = 2.1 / 415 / 351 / 421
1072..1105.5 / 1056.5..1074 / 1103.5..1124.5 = -1.0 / 343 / 394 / 427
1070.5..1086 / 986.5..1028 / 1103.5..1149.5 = 0.3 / 343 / 392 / 437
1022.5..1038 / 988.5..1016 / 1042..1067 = -3.6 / 304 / 418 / 369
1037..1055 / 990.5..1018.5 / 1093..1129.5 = -2.5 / 306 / 399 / 418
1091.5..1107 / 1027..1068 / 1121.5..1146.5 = 0.8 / 387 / 396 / 438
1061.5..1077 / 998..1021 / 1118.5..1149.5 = 1.1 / 314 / 350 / 443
